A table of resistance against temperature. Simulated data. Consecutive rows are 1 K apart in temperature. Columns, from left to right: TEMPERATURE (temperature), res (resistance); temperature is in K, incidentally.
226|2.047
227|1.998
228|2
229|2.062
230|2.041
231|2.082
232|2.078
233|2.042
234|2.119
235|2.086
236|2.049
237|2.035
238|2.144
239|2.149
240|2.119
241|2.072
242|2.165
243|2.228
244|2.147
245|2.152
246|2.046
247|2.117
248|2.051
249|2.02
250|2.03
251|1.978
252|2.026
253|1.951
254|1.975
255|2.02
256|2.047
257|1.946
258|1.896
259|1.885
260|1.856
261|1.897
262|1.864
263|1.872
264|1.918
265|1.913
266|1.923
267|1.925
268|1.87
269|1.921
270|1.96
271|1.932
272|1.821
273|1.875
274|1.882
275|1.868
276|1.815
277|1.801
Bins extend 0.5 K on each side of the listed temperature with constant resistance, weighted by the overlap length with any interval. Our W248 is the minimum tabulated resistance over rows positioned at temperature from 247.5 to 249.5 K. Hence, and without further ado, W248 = 2.02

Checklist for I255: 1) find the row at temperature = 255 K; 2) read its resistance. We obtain 2.02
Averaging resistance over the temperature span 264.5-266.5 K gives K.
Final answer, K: 1.92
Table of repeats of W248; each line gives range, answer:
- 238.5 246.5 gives 2.046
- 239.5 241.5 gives 2.072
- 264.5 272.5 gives 1.821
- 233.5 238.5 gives 2.035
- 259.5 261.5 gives 1.856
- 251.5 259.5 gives 1.885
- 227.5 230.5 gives 2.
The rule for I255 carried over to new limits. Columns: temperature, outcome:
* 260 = 1.856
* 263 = 1.872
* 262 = 1.864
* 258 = 1.896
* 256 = 2.047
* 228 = 2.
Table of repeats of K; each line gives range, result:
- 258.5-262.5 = 1.88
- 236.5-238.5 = 2.09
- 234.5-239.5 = 2.09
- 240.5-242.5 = 2.12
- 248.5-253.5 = 2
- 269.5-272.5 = 1.9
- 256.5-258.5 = 1.92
